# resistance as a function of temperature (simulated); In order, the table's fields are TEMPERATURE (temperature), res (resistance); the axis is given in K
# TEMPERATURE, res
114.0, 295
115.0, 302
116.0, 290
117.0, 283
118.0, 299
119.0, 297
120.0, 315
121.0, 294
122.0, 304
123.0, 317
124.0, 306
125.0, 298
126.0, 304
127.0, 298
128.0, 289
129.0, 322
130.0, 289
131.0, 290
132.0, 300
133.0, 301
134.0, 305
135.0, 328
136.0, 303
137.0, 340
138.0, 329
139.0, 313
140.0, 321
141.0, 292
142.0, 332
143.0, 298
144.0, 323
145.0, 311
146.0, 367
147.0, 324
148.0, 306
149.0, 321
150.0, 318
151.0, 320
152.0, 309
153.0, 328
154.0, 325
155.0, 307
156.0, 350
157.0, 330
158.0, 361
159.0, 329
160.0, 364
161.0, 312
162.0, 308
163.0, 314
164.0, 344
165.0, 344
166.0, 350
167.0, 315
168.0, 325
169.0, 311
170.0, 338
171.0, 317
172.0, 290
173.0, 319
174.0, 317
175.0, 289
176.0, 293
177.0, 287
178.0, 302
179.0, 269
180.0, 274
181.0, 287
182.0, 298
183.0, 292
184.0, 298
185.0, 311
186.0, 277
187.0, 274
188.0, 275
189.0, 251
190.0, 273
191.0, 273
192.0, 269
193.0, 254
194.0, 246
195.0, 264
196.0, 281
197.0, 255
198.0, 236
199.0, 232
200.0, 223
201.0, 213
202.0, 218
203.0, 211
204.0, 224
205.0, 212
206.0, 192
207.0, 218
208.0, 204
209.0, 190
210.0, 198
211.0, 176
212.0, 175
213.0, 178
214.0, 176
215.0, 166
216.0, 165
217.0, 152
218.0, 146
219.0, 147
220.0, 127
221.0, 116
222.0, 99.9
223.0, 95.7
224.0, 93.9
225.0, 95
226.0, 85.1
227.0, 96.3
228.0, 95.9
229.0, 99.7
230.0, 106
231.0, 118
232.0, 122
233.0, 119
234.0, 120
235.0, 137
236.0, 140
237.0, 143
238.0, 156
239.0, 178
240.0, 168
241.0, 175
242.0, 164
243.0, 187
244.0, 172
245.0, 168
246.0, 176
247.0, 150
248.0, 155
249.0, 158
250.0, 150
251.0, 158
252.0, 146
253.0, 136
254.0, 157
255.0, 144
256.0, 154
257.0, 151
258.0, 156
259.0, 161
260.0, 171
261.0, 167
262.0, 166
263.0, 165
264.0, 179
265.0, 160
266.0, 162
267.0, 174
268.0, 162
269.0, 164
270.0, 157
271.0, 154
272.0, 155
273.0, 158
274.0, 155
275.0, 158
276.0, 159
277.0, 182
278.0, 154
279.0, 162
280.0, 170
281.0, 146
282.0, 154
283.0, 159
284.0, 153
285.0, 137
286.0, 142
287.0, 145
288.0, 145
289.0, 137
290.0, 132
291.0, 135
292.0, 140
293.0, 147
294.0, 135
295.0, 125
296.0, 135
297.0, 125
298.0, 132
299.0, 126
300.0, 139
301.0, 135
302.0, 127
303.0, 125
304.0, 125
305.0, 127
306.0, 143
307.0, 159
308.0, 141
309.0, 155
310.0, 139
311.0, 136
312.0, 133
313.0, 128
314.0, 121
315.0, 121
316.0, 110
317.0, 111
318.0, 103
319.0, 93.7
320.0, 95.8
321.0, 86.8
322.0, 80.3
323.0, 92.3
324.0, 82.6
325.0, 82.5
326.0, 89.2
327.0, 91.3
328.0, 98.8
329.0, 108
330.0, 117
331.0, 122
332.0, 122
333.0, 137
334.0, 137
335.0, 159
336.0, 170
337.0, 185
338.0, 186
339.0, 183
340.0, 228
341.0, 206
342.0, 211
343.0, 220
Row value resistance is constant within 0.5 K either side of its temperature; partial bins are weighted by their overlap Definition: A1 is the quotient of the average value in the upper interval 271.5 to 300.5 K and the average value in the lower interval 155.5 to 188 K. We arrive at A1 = 0.47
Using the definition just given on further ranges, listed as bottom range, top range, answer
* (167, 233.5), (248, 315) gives 0.68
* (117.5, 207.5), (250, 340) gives 0.47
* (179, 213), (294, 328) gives 0.49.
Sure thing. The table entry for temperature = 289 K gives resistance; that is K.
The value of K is 137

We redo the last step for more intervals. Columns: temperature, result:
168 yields 325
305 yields 127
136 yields 303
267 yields 174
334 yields 137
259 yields 161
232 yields 122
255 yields 144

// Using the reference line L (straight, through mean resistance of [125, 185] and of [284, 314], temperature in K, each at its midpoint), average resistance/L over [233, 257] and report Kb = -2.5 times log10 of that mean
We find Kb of 0.29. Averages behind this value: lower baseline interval 314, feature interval 155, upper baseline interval 136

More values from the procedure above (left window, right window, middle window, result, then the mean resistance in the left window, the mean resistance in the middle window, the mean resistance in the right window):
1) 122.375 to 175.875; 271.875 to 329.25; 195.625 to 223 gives 0.29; 318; 188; 131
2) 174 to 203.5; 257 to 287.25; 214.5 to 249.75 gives 0.46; 267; 137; 160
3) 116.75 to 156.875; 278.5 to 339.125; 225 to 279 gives 0.24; 312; 151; 130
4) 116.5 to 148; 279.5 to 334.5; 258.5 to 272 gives 0.04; 309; 164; 126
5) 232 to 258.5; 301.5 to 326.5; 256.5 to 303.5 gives -0.12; 154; 151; 116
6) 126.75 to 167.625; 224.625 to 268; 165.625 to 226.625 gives 0.04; 320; 233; 148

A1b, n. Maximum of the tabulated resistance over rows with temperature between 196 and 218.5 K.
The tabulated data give 281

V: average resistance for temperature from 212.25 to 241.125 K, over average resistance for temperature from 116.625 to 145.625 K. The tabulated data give 0.43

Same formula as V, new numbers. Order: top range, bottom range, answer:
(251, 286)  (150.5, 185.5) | 0.50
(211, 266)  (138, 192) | 0.47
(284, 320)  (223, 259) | 0.94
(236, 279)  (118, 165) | 0.51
